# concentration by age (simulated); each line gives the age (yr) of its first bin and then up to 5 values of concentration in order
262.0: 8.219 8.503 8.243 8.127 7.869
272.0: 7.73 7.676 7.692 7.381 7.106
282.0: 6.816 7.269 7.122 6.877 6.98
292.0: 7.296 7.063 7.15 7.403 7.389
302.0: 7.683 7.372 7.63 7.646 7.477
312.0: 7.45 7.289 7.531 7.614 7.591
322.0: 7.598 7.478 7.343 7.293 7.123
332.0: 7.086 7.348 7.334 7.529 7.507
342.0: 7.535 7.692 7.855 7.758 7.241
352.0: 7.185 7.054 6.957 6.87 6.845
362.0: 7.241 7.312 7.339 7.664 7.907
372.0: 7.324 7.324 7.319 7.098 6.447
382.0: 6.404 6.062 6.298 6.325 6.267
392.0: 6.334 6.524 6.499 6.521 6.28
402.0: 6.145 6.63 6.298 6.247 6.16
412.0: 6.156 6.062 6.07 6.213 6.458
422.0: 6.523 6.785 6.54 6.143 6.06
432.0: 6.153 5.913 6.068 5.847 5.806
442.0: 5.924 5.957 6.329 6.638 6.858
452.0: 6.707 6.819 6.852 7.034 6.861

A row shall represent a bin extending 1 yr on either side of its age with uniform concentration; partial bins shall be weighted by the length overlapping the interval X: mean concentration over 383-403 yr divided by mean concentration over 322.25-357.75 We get 0.9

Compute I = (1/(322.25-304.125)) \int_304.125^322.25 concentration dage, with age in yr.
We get 7.53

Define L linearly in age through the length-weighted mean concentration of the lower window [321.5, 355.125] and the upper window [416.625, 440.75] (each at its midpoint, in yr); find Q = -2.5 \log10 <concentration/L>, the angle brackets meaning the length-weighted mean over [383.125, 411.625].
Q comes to 0.050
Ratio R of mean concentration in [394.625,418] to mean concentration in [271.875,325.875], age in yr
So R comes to 0.85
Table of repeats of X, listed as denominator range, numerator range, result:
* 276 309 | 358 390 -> 0.96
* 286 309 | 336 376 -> 1.01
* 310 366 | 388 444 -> 0.85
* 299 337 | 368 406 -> 0.90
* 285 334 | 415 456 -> 0.86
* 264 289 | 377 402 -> 0.85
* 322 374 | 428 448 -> 0.82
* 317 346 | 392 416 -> 0.85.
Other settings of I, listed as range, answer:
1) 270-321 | 7.38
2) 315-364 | 7.36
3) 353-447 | 6.53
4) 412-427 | 6.36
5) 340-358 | 7.39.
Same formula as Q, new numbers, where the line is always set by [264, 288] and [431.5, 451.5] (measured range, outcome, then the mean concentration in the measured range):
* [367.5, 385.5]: -0.049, 7.02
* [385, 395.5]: 0.040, 6.36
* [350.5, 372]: -0.062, 7.24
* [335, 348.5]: -0.088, 7.6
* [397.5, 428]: 0.013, 6.33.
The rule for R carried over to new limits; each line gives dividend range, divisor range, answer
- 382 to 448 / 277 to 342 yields 0.85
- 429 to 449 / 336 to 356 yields 0.81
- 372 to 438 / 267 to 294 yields 0.87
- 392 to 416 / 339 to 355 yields 0.84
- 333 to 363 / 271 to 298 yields 1.01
